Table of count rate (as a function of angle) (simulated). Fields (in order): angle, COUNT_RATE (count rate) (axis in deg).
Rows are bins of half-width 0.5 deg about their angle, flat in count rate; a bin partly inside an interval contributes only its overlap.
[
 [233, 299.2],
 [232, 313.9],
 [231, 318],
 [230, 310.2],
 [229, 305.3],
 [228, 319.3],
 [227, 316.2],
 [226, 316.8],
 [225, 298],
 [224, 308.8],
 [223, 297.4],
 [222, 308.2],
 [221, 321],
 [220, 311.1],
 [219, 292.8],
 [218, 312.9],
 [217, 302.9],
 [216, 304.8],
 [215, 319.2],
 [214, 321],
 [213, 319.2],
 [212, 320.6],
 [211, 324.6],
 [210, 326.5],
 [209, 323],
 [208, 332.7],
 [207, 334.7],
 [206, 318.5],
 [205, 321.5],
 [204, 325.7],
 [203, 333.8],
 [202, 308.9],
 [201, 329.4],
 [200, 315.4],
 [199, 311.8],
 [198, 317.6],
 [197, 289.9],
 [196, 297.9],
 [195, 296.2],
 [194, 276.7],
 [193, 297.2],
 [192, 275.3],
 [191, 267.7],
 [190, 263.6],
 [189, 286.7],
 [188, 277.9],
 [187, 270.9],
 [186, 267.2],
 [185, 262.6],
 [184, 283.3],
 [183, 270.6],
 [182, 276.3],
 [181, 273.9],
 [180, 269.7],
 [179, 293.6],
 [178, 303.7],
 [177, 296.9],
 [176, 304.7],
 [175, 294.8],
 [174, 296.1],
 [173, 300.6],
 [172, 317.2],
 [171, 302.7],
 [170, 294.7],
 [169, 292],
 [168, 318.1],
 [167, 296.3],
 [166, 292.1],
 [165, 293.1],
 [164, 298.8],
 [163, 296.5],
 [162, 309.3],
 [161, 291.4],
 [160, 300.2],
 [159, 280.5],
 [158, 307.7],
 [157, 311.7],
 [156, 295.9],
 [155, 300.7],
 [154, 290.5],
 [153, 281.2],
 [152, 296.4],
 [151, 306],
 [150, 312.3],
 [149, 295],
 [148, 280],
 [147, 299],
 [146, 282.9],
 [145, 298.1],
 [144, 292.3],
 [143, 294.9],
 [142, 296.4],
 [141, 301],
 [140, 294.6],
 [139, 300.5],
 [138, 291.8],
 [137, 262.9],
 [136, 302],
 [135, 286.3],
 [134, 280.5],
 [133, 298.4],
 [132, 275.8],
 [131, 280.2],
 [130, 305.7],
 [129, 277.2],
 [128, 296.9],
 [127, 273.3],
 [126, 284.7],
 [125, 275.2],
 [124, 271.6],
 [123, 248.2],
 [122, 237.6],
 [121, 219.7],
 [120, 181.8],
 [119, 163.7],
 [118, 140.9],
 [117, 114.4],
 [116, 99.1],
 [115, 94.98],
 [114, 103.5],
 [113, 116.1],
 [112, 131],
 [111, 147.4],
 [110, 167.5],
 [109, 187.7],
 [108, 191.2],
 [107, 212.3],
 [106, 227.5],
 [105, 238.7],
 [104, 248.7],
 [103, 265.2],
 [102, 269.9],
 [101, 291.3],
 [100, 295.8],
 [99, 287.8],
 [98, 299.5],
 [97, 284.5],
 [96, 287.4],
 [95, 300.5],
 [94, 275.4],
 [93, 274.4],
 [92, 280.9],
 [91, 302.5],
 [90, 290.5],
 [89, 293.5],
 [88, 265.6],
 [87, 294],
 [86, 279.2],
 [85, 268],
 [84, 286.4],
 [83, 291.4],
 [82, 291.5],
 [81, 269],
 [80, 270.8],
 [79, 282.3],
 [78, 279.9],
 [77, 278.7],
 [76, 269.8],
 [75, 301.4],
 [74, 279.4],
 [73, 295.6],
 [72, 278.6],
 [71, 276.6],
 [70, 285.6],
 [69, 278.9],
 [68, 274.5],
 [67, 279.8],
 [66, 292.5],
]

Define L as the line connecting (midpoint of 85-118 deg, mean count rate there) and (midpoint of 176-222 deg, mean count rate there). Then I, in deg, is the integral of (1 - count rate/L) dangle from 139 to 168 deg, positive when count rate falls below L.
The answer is -3.07 deg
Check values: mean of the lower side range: 231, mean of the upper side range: 301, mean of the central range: 297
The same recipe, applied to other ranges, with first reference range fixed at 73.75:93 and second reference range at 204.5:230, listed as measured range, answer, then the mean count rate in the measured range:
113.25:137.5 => 5.1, 231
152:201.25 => 2.0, 292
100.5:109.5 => 1.6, 237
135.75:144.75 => 0.1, 293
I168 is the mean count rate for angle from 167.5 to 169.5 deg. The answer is 305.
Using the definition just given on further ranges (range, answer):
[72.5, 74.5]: 288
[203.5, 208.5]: 327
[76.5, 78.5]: 279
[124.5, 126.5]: 280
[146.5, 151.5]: 298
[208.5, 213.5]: 323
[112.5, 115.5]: 105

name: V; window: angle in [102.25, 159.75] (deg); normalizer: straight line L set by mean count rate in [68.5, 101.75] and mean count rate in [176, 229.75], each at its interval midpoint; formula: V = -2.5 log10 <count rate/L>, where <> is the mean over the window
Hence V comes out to 0.17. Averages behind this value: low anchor 284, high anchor 302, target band 250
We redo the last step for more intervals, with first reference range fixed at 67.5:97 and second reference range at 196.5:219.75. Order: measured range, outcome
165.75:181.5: 0.041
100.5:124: 0.470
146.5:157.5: 0.018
